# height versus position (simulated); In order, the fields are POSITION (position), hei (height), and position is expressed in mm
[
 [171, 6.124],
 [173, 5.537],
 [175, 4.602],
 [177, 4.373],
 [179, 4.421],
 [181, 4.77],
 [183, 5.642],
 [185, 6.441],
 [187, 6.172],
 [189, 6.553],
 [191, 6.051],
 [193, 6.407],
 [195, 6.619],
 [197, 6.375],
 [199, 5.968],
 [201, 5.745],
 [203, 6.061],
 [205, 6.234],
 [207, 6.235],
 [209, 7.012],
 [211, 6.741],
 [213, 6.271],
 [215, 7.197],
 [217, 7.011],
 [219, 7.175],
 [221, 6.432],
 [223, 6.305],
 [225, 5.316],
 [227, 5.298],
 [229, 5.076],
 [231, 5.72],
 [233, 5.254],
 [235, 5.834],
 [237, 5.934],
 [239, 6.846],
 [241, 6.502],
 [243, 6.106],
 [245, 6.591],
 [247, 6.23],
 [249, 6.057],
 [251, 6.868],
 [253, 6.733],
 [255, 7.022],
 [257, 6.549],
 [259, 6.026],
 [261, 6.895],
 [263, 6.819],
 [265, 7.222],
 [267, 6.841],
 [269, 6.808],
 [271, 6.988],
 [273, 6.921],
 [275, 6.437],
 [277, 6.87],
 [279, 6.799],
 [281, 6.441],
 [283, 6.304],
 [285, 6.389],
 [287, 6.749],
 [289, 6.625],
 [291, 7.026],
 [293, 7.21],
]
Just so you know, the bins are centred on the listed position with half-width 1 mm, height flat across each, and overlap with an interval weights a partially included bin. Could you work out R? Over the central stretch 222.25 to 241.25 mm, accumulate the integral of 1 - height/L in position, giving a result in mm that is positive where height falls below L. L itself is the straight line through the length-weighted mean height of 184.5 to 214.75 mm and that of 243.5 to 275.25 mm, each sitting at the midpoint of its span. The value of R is 2.2 mm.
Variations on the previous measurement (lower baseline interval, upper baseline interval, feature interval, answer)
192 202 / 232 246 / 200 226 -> -1.03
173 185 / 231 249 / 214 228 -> -1.53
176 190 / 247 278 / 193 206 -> -1.02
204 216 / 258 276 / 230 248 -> 1.57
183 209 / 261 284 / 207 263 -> 1.48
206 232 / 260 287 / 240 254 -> 0.18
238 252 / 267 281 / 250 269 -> -0.45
